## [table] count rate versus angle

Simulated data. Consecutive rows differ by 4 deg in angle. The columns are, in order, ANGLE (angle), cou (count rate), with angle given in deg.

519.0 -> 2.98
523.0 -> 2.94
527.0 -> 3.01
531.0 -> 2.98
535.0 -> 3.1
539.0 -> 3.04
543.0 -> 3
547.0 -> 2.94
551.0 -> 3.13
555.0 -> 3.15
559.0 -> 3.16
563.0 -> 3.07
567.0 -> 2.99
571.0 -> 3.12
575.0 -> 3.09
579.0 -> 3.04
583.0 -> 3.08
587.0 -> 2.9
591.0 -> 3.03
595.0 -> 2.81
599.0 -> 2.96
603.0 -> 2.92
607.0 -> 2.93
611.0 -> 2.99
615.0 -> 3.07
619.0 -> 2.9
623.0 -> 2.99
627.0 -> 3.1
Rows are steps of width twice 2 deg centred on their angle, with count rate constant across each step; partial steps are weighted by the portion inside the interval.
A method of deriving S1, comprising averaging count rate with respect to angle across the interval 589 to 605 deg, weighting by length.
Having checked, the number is 2.93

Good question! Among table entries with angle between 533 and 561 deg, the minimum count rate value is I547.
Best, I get 2.94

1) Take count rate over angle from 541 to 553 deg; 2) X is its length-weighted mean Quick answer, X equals 3.02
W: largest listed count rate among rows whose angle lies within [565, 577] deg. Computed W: 3.12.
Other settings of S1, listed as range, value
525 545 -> 3.03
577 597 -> 2.97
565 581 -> 3.06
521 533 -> 2.98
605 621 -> 2.97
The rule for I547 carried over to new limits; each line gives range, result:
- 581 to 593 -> 2.9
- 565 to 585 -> 2.99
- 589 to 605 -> 2.81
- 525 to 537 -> 2.98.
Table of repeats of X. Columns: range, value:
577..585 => 3.06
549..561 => 3.15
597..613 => 2.95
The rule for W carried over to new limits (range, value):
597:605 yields 2.96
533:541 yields 3.1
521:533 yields 3.01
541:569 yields 3.16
